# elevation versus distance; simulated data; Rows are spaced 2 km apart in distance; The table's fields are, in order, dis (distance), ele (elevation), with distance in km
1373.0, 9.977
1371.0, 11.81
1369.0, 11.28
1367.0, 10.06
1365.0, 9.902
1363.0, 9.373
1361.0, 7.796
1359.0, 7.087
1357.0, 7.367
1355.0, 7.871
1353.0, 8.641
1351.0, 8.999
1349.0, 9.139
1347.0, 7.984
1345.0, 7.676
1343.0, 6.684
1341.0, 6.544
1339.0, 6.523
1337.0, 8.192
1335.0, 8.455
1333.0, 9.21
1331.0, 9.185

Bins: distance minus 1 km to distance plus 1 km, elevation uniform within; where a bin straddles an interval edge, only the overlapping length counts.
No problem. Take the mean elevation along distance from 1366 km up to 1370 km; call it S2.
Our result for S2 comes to 10.7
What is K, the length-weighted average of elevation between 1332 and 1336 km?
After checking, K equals 8.83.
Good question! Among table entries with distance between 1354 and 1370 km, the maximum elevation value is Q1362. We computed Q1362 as 11.28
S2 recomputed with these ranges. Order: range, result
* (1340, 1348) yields 7.22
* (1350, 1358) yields 8.22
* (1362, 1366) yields 9.64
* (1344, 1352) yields 8.45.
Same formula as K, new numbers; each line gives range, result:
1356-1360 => 7.23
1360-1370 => 9.68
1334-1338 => 8.32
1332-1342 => 7.78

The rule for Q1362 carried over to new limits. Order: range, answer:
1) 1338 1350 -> 9.139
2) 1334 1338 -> 8.455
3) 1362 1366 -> 9.902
